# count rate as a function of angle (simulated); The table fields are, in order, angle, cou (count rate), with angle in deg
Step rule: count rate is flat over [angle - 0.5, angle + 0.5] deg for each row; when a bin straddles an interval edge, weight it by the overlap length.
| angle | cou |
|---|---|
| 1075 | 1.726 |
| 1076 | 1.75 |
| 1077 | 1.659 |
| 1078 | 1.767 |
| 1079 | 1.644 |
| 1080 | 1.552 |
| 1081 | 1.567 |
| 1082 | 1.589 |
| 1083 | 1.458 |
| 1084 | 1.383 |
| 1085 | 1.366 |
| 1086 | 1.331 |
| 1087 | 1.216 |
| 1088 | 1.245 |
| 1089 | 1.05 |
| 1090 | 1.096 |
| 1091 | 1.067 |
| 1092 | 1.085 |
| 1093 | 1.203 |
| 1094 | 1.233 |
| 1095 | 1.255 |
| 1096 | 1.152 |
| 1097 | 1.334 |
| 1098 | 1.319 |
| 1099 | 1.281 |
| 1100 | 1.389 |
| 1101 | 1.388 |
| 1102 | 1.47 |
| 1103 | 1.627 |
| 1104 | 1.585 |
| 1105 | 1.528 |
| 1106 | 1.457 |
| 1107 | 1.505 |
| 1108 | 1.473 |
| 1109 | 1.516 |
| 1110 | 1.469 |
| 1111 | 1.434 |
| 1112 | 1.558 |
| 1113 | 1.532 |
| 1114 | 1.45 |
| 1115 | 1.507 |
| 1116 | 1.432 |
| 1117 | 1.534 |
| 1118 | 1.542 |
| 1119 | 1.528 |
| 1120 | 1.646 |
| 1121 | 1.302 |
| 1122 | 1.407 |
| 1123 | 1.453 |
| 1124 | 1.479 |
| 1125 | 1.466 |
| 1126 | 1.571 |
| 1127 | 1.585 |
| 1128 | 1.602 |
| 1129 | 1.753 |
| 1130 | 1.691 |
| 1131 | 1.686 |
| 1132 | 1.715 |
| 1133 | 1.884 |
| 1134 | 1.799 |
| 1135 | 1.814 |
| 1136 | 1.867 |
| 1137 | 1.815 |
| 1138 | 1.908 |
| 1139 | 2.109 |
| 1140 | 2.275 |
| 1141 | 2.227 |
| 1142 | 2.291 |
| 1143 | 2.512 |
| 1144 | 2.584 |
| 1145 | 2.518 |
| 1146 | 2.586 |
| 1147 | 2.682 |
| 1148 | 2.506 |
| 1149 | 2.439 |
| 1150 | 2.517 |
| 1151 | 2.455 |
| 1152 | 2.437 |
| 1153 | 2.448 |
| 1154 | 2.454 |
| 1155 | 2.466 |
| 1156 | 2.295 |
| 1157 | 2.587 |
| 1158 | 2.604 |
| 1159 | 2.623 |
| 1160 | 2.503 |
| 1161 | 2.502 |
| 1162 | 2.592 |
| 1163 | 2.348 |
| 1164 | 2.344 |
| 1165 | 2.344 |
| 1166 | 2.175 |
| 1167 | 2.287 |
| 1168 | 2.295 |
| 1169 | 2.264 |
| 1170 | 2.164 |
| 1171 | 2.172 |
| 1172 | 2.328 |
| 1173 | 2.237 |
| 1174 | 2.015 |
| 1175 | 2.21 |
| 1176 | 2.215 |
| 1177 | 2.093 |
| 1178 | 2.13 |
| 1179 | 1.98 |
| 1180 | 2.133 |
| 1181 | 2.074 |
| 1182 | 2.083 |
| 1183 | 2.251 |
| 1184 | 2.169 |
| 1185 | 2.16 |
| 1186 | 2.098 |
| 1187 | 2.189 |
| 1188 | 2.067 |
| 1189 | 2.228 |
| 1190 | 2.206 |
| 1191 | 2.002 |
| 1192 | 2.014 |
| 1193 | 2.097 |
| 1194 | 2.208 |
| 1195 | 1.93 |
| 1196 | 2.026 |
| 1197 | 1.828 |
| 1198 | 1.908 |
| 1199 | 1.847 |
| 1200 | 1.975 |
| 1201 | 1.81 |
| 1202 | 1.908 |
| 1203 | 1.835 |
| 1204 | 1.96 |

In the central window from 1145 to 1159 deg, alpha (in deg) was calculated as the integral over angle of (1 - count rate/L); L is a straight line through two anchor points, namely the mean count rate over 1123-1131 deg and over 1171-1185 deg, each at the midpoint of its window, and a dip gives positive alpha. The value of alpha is -4.8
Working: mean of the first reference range 1.59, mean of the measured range 2.5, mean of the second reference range 2.15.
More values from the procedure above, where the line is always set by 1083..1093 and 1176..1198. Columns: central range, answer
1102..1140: -2.5 deg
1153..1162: -3.3 deg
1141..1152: -4.8 deg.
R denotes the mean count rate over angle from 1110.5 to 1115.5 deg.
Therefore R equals 1.5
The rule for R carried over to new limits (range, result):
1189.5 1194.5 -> 2.11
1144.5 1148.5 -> 2.57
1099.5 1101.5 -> 1.39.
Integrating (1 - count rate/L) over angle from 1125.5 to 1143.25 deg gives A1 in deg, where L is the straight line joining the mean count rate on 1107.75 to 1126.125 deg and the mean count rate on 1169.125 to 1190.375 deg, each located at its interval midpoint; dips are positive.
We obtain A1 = -2.2 deg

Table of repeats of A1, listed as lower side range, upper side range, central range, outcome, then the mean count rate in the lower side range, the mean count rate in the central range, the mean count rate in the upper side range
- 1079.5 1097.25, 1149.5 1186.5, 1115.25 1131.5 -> 1.8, 1.29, 1.54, 2.3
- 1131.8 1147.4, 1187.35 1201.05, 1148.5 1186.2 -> -3.8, 2.17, 2.3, 2.02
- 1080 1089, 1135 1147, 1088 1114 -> 4.4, 1.38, 1.36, 2.24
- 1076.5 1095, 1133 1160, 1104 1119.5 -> 2.4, 1.36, 1.5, 2.33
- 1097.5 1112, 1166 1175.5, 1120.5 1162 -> -4.7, 1.46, 2.11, 2.22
